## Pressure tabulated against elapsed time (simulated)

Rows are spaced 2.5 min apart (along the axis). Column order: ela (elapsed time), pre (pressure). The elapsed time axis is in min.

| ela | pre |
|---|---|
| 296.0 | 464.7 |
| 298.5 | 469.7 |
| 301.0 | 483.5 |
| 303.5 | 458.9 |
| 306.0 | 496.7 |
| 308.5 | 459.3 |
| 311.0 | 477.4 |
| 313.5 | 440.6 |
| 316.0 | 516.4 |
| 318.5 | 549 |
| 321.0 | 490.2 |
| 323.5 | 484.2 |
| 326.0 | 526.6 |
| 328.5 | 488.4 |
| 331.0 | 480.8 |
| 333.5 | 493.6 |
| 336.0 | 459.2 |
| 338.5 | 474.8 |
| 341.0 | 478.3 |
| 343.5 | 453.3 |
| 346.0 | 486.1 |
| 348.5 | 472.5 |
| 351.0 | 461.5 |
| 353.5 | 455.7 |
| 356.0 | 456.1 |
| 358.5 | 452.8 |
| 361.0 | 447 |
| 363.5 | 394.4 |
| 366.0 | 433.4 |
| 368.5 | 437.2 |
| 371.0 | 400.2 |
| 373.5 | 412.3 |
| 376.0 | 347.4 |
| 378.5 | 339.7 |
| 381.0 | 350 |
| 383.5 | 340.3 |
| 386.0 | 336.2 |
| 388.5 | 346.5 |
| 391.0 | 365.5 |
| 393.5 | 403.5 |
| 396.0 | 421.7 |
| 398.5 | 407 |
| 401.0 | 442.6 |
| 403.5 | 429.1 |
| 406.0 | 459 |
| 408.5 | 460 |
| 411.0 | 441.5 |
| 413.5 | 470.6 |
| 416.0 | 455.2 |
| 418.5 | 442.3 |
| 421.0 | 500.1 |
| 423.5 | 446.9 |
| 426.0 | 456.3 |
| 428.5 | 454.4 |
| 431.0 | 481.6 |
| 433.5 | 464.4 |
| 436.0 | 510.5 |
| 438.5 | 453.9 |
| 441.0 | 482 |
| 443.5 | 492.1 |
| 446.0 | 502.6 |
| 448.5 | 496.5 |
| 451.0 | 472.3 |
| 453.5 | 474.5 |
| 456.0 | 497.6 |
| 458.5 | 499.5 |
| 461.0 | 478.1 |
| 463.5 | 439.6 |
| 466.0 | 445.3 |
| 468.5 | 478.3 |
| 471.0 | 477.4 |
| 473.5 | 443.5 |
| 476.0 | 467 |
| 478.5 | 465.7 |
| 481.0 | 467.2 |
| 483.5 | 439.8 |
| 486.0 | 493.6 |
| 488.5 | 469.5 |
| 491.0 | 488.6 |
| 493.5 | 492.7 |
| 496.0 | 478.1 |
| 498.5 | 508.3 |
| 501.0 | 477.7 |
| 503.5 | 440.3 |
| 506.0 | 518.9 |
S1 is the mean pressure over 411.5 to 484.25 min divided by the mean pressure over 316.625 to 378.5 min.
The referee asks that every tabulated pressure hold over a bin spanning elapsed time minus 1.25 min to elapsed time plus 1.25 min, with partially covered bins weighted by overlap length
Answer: 1.03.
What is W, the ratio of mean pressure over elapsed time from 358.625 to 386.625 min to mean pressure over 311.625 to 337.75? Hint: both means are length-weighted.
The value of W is 0.79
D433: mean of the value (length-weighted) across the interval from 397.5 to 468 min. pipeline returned 467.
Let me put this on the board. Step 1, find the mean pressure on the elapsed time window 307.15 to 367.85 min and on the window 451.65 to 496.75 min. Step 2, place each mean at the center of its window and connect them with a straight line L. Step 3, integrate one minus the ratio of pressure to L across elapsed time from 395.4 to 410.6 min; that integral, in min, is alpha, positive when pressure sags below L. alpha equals 1.1 min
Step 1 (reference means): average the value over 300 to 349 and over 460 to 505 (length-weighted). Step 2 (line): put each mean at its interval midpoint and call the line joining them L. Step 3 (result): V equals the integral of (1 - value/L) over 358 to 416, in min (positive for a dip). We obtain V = 8.7 min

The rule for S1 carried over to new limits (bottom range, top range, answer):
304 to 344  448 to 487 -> 0.97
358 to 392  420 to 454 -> 1.24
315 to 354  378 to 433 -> 0.87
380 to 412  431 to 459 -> 1.21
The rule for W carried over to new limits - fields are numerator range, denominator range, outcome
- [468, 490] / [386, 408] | 1.15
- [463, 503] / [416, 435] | 1.02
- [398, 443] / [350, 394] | 1.15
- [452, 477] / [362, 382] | 1.20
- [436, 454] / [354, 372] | 1.12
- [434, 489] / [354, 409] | 1.18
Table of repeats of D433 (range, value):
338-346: 471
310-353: 484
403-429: 457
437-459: 485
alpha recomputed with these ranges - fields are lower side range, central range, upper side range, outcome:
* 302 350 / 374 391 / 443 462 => 4.8 min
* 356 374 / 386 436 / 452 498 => 0.9 min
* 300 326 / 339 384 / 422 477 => 5.3 min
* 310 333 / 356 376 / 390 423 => 1.9 min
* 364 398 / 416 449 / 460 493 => -3.7 min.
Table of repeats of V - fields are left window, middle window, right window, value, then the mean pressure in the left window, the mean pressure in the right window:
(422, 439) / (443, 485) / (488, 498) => 0.4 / 468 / 485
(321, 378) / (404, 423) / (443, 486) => 0.2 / 454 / 473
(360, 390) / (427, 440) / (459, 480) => -1.2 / 381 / 463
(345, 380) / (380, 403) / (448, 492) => 3.0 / 427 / 471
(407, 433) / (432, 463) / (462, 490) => -1.5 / 461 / 463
